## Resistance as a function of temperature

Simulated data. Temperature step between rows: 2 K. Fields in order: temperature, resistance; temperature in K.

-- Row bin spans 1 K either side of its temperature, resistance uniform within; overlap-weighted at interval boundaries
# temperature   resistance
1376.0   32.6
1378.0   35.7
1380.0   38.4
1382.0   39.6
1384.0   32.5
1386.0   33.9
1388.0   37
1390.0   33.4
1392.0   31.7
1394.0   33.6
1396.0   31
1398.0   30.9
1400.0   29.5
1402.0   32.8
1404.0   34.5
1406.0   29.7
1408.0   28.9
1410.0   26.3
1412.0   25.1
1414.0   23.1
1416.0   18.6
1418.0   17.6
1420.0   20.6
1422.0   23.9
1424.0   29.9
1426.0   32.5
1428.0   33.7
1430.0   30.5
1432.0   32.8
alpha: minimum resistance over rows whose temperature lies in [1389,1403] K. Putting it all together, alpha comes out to 29.5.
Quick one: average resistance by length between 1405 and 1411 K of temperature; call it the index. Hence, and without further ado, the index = 28.3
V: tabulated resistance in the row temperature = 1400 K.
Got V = 29.5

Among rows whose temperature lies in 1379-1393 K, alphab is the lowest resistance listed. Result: 31.7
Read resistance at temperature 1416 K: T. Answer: 18.6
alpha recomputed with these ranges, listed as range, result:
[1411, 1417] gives 18.6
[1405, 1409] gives 28.9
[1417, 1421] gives 17.6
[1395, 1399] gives 30.9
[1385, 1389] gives 33.9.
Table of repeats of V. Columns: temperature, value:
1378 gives 35.7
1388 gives 37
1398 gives 30.9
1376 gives 32.6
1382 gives 39.6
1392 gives 31.7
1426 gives 32.5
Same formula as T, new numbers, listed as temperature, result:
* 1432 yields 32.8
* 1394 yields 33.6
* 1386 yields 33.9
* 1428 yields 33.7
